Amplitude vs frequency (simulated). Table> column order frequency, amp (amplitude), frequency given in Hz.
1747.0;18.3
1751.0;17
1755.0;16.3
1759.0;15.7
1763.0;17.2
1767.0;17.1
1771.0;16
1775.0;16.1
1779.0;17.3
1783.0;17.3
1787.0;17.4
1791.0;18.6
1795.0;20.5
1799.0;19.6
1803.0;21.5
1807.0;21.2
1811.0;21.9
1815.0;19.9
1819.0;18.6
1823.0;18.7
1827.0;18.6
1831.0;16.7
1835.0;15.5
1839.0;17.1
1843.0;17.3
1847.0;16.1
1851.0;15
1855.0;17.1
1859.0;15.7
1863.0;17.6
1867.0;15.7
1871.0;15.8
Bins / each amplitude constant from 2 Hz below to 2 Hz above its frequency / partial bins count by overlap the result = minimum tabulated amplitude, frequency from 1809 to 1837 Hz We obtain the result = 15.5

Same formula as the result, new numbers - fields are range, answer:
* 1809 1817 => 19.9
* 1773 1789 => 16.1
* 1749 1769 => 15.7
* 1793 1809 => 19.6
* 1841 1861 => 15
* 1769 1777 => 16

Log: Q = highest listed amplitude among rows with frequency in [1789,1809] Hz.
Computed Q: 21.5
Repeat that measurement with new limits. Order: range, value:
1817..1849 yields 18.7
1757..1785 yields 17.3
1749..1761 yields 17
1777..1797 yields 20.5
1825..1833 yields 18.6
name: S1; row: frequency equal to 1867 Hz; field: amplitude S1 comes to 15.7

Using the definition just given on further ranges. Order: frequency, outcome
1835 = 15.5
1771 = 16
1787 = 17.4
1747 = 18.3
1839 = 17.1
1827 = 18.6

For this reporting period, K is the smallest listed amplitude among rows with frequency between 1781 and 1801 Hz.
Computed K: 17.3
